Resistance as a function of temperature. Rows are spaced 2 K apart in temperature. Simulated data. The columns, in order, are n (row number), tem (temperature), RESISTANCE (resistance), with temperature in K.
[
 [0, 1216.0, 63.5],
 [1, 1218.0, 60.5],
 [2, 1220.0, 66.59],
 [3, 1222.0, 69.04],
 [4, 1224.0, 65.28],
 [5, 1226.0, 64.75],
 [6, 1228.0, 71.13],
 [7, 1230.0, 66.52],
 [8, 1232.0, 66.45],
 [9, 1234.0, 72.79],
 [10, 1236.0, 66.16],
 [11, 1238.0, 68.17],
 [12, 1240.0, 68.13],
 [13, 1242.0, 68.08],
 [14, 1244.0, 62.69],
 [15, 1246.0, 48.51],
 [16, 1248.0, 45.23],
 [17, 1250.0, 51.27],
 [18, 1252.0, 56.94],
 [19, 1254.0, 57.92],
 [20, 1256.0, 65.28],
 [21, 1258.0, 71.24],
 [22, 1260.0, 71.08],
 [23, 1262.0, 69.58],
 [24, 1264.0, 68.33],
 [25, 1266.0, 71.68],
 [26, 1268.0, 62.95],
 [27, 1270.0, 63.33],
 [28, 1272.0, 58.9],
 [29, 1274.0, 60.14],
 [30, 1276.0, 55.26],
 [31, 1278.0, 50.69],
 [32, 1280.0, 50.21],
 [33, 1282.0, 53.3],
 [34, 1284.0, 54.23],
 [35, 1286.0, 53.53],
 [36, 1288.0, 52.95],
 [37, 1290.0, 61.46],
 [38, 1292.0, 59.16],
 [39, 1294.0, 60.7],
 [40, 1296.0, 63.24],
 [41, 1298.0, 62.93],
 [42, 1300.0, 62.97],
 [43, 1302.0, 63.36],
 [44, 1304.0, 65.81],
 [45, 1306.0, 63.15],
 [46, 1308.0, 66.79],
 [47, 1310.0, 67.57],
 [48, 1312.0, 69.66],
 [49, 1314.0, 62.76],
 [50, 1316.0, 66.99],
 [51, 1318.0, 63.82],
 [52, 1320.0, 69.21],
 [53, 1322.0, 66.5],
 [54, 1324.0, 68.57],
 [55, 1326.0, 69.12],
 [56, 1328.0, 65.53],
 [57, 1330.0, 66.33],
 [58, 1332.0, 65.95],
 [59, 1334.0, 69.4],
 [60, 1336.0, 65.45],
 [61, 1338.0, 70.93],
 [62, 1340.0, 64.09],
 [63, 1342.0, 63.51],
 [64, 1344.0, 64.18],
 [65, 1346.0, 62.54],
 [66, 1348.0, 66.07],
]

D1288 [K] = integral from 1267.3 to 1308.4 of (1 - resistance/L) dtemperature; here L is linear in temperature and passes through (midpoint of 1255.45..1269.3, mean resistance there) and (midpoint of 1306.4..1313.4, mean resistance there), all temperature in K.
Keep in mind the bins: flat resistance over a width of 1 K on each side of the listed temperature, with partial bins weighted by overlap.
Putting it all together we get 5.28 K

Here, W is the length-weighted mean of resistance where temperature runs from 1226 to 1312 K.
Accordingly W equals 62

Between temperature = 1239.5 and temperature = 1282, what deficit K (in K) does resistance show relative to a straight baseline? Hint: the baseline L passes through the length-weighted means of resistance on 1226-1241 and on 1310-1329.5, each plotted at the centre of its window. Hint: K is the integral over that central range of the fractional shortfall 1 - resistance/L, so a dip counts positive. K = 4.55 K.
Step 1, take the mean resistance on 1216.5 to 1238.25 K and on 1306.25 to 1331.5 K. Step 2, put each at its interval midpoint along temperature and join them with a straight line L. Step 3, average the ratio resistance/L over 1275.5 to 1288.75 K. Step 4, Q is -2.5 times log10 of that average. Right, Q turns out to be 0.256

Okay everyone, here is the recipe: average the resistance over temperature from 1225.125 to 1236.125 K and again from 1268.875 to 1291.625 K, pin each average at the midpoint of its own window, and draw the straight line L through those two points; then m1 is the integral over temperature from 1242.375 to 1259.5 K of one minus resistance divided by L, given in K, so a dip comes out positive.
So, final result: 1.3 K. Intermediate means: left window 68.1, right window 55.9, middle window 58.2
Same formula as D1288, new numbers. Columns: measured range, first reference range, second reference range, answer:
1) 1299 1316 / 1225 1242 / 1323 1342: 0.5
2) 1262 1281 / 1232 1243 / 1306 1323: 1.9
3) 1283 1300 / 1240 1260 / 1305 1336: 1.3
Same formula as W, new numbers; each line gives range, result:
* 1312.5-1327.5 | 66.8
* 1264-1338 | 62.8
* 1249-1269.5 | 64.6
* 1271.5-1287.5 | 54.3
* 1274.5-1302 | 57.3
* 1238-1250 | 58.7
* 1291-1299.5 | 61.6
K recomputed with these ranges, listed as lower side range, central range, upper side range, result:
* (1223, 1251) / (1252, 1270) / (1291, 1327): -0.7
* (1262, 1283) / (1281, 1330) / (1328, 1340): 0.6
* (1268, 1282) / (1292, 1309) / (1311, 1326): -0.2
